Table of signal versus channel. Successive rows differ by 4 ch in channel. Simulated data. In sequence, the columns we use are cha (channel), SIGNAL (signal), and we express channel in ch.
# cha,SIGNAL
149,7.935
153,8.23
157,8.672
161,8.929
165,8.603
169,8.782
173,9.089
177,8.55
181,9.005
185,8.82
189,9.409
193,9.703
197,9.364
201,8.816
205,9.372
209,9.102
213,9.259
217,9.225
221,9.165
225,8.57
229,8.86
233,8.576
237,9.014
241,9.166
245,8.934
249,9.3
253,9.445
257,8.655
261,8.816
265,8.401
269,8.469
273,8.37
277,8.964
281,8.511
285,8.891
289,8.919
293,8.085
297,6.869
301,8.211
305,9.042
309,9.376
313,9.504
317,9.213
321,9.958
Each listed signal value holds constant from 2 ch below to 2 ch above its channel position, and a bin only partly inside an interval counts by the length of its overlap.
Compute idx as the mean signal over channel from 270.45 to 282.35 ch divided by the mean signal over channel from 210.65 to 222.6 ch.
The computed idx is 0.93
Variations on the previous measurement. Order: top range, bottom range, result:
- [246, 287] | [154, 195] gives 0.98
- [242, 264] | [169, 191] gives 1.01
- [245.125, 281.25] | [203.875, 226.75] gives 0.96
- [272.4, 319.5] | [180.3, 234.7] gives 0.96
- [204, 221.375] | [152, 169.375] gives 1.07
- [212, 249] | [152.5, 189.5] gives 1.02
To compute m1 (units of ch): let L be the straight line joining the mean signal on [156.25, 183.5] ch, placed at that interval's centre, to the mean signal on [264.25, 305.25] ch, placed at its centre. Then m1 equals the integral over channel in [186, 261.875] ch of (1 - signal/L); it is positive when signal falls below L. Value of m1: -4.2 ch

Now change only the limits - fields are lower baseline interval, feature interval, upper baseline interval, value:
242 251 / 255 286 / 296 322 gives 1.4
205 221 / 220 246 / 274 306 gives 0.3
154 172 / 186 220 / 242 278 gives -1.9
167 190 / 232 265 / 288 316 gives -0.9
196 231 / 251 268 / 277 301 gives -0.4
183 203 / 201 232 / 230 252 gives 0.3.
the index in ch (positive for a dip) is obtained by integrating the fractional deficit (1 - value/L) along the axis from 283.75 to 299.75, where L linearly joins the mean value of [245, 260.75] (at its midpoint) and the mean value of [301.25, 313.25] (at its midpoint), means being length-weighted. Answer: 1.7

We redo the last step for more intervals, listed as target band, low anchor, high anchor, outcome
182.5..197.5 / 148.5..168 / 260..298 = -1.4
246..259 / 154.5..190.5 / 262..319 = -0.6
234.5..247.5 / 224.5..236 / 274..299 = -0.6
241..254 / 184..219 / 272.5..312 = -0.4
